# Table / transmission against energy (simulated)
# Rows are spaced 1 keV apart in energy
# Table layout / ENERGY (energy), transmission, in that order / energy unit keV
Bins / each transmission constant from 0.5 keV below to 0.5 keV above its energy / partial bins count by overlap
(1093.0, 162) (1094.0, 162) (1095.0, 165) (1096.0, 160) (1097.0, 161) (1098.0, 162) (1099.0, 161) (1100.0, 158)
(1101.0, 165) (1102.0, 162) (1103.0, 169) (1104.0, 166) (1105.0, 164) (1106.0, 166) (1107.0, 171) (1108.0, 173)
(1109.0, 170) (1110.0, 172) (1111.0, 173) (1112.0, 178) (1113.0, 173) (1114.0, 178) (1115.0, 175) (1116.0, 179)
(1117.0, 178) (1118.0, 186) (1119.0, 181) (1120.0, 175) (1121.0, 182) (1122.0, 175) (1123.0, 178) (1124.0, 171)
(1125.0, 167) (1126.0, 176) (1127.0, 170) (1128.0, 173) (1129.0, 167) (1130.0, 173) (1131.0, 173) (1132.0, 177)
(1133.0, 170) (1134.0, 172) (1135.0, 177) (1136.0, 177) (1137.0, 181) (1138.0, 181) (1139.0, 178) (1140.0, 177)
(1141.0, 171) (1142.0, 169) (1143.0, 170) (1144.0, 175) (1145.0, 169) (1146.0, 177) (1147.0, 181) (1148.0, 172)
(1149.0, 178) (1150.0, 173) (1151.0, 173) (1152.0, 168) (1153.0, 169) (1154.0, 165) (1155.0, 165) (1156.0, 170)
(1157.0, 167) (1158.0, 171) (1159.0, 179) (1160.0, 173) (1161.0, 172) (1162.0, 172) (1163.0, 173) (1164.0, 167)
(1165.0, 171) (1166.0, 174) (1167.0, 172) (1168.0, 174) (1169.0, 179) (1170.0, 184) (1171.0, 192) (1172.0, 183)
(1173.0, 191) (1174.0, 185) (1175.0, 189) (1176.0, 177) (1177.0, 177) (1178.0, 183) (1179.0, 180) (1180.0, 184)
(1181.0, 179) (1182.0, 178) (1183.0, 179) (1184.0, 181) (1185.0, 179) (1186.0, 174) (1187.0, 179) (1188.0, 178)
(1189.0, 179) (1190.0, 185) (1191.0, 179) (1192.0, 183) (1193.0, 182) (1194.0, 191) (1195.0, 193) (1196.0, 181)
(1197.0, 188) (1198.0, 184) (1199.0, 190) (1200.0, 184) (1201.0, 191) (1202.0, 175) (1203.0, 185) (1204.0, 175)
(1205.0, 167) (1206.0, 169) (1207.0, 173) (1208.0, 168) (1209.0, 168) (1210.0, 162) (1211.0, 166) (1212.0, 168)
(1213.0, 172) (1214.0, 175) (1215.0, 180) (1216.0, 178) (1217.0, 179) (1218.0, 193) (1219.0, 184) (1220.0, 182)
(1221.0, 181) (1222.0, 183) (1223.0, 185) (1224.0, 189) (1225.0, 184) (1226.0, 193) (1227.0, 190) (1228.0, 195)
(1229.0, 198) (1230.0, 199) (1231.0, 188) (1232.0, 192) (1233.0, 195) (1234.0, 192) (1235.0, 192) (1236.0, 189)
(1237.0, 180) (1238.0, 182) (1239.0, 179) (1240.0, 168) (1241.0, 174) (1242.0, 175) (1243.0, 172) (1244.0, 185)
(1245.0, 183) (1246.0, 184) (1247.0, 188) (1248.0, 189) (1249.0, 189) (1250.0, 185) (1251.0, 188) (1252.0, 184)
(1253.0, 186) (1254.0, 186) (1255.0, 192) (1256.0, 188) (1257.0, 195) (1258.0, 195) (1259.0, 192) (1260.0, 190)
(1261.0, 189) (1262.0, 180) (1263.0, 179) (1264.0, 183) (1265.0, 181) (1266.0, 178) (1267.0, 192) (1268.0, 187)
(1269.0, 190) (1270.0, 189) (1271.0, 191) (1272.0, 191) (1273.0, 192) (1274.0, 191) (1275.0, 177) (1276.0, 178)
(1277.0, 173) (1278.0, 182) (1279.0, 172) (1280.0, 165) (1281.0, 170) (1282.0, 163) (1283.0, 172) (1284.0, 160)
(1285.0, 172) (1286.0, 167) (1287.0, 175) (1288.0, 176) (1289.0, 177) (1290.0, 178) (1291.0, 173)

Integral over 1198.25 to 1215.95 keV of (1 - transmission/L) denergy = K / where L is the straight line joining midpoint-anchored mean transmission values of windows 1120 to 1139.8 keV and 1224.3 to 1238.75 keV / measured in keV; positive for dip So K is 1.1 keV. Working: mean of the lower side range 175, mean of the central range 175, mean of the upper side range 190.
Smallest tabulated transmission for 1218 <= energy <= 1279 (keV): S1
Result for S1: 168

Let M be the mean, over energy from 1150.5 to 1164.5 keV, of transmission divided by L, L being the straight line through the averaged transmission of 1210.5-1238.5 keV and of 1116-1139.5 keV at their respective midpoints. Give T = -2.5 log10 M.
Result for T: 0.05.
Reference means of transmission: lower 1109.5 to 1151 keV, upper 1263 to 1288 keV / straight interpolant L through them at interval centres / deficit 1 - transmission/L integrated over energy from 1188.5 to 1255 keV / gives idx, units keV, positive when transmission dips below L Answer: -2.0 keV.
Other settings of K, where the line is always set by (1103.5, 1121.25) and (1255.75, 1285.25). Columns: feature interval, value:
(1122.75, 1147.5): 0.2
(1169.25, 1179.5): -0.4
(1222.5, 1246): -0.8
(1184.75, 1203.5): -0.5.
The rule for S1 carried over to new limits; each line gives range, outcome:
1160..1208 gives 167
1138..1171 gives 165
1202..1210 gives 162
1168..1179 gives 174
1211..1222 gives 166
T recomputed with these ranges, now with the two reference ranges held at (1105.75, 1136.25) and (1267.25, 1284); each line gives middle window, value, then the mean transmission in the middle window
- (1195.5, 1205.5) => -0.03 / 182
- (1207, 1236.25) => -0.03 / 183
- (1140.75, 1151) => 0.01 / 174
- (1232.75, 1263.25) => -0.04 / 185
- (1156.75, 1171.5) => 0.01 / 175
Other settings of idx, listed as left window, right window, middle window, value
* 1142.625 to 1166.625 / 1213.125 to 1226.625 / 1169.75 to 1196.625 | -0.8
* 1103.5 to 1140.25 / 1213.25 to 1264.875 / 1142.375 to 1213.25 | 1.1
